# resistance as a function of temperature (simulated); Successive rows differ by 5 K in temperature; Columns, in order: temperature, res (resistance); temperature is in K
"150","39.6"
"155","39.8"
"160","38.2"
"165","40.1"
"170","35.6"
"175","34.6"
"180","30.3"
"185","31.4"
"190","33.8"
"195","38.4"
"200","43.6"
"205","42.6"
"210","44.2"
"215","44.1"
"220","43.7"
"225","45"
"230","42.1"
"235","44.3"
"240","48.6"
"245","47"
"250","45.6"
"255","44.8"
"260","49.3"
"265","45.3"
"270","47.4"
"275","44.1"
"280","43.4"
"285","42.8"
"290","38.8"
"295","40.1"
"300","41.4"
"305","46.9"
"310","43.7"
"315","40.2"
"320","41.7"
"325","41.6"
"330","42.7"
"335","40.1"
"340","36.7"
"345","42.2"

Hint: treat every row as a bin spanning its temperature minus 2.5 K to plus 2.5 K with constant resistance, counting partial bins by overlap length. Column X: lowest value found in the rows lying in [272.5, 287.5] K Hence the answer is 42.8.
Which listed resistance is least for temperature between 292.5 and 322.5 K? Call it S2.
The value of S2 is 40.1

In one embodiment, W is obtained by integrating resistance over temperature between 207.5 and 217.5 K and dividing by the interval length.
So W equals 44.1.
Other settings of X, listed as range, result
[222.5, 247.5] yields 42.1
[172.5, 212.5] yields 30.3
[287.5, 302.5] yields 38.8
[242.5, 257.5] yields 44.8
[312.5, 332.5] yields 40.2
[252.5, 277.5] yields 44.1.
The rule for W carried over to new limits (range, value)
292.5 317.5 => 42.5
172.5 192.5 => 32.5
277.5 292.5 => 41.7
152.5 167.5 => 39.4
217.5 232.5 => 43.6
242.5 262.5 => 46.7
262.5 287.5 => 44.6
